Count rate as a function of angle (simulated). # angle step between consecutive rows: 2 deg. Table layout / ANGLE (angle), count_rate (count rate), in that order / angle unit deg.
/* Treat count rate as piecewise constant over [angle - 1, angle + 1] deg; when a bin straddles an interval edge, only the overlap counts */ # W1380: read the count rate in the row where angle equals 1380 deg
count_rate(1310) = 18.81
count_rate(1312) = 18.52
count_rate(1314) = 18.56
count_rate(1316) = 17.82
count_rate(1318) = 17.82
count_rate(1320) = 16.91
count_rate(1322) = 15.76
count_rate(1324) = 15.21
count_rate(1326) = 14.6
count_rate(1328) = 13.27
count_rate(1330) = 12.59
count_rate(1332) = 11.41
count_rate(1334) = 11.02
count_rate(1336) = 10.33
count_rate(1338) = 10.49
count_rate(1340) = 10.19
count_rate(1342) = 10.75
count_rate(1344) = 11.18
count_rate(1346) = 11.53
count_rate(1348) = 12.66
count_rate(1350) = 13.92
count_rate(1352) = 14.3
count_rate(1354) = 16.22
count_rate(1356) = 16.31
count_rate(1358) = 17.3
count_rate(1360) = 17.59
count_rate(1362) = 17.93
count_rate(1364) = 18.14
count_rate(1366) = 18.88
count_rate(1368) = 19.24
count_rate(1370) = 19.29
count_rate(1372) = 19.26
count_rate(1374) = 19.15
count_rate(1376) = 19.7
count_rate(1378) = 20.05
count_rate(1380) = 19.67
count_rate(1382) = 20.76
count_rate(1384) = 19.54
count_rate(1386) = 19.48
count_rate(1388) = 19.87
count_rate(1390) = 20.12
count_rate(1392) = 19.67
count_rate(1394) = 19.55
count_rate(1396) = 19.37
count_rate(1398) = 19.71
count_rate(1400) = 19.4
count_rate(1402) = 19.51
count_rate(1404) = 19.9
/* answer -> 19.67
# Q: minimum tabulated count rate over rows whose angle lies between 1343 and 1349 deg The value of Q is 11.18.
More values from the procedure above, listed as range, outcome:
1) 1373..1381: 19.15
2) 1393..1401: 19.37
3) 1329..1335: 11.02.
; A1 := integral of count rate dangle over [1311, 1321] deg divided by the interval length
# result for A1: 17.9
